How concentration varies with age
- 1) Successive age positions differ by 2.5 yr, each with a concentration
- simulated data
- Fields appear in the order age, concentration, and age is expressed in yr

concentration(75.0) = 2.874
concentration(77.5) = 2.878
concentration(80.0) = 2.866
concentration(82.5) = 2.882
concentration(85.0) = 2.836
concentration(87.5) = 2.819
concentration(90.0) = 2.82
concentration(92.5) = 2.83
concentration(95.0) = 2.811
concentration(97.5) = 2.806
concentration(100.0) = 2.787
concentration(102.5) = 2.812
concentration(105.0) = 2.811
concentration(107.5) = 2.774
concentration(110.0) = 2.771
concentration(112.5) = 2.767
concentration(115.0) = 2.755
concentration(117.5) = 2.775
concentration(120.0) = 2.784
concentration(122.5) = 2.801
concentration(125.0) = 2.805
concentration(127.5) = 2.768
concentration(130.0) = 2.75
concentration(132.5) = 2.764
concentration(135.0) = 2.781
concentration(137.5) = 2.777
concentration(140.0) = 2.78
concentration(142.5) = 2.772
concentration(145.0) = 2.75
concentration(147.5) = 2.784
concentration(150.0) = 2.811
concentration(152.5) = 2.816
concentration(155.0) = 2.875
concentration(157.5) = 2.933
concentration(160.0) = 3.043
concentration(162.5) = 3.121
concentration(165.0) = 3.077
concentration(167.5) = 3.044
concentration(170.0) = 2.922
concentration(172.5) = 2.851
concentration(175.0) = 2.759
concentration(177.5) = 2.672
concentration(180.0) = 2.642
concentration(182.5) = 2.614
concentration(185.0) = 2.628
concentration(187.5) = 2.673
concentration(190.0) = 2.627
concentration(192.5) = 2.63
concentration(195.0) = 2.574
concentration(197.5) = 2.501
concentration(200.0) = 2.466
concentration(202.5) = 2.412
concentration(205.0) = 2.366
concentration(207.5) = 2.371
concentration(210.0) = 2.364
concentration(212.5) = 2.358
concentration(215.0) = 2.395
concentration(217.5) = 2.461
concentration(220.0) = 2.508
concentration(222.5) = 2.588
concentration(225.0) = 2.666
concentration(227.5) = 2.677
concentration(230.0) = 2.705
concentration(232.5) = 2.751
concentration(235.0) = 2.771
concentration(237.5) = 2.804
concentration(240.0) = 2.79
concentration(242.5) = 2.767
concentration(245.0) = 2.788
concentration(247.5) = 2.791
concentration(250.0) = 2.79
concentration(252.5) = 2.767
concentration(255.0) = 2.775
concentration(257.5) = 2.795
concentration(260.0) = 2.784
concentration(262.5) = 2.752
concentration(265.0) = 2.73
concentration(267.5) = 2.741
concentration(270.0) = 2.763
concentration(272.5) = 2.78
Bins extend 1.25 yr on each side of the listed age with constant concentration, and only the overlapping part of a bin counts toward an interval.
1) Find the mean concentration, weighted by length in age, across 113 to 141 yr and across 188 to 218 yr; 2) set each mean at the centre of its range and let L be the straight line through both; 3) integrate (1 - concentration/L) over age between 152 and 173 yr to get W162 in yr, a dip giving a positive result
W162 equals -2.74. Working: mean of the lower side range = 2.78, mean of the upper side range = 2.47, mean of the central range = 2.97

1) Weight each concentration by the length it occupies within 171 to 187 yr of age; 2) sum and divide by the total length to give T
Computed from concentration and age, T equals 2.7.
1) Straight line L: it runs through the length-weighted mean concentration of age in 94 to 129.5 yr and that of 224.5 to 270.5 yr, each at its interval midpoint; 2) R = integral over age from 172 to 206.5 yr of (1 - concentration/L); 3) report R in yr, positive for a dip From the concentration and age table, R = 2.2 yr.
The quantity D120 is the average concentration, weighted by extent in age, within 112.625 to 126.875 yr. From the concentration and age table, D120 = 2.78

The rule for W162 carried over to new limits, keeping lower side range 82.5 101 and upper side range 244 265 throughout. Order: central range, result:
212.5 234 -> 1.6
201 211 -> 1.5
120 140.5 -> 0.2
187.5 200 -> 1.0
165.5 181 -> -0.2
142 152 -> 0.1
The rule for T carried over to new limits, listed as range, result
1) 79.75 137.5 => 2.8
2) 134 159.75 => 2.82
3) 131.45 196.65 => 2.8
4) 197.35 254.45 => 2.61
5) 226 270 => 2.76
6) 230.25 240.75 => 2.77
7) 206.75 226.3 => 2.47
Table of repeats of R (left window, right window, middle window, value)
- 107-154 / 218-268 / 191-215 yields 2.6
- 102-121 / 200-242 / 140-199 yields -2.7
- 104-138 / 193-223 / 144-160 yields -1.1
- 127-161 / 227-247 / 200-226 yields 3.1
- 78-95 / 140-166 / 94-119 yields 0.6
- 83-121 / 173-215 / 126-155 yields -1.0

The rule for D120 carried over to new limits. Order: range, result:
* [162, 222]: 2.62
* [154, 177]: 2.95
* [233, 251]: 2.78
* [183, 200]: 2.6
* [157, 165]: 3.05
